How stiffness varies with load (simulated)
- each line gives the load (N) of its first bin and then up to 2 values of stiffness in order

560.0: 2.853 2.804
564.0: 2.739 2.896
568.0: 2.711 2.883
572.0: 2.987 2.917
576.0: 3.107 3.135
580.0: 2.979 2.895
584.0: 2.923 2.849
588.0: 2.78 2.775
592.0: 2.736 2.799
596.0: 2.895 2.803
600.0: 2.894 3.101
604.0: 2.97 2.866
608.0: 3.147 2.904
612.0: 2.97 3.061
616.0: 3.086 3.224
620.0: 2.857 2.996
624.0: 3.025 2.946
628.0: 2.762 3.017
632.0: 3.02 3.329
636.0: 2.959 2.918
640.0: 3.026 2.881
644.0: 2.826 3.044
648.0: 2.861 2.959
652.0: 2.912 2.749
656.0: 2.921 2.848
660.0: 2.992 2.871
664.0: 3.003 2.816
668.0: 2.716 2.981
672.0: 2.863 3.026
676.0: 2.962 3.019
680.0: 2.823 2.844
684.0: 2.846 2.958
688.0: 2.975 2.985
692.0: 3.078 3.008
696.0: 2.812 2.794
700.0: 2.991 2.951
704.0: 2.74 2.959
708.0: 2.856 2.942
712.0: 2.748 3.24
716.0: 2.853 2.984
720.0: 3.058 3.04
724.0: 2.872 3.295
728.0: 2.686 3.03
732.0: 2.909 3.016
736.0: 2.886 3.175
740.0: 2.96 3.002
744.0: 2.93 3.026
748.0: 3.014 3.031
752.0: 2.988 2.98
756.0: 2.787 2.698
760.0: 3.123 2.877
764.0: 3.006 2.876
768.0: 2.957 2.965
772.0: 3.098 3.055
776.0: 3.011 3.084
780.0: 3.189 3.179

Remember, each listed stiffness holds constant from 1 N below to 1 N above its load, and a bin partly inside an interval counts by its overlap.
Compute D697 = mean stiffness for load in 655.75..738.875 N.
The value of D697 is 2.94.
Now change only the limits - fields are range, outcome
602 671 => 2.96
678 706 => 2.91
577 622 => 2.94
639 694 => 2.92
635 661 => 2.92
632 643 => 3.02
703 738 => 2.95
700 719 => 2.92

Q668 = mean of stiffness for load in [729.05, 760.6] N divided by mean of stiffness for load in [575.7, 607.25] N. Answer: 1.02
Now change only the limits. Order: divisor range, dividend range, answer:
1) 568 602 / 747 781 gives 1.03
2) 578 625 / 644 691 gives 0.99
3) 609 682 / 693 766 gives 1.00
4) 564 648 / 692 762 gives 1.00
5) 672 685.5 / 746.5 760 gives 1.01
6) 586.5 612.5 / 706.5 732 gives 1.02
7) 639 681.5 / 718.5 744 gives 1.03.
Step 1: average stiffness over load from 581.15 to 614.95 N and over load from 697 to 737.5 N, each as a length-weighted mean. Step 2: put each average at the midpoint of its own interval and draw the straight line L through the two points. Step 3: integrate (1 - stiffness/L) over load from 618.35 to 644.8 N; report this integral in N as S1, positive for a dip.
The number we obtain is -0.5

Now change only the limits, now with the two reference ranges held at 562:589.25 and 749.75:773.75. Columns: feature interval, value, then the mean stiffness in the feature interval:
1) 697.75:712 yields 0.2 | 2.89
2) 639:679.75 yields 0.2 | 2.91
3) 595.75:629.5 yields -0.7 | 2.97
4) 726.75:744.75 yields -0.1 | 2.96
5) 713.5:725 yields -0.2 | 3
